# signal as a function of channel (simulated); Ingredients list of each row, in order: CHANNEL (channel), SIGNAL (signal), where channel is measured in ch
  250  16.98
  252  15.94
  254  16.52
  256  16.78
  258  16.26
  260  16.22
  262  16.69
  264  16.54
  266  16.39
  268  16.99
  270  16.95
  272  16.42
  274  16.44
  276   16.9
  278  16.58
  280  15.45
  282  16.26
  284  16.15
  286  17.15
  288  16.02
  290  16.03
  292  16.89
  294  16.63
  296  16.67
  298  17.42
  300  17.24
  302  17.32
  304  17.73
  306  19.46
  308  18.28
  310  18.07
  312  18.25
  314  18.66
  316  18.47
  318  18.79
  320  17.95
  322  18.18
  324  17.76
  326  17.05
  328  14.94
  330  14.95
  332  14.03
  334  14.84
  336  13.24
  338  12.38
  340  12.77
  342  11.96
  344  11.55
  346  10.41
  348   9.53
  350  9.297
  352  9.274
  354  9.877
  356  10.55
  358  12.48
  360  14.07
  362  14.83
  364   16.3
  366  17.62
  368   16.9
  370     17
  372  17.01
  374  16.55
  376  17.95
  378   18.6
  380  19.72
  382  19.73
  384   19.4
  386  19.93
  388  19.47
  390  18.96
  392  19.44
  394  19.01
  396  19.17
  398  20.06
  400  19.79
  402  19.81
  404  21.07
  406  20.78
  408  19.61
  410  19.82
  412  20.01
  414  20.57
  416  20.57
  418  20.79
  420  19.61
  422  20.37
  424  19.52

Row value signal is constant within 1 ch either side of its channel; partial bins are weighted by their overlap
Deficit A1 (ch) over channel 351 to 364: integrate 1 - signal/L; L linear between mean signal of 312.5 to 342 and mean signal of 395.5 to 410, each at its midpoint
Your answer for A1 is 4.0 ch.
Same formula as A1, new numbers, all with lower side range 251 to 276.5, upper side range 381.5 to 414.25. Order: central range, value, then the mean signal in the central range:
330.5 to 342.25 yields 3.17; 13.4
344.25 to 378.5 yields 9.14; 13.9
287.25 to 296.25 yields 0.40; 16.4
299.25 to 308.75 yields -0.27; 18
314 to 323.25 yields -0.26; 18.4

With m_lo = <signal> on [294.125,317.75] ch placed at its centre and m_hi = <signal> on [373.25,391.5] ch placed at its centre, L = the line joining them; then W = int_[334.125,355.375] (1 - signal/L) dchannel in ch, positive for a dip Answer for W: 8.38 ch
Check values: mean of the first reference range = 17.9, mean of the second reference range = 19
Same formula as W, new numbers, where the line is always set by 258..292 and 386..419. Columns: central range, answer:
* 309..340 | 2.42 ch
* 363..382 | 1.48 ch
